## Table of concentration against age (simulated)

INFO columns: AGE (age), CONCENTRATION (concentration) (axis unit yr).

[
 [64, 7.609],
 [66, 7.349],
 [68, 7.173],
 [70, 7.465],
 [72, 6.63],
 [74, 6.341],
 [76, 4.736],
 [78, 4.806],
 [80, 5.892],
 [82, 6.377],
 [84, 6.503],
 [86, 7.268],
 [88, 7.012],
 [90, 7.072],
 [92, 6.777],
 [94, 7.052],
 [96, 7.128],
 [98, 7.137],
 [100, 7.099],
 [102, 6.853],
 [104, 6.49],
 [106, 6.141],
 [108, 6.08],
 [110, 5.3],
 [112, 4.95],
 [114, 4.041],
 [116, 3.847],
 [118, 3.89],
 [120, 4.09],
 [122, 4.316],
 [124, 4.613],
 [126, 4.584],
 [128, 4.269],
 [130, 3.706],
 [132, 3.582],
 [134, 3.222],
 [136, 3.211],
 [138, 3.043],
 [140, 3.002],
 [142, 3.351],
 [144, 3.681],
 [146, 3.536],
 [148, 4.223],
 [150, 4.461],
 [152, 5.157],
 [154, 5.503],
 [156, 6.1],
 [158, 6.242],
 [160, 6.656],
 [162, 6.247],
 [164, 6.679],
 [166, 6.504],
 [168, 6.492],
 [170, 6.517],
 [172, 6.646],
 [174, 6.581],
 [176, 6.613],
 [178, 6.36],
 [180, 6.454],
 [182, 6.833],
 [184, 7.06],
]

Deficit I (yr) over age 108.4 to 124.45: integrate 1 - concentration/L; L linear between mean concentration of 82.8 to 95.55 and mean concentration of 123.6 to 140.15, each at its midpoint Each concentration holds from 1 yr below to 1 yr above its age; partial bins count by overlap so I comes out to 1.4 yr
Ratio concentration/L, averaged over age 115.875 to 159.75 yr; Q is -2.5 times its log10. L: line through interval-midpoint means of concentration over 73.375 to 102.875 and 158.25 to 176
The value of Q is 0.48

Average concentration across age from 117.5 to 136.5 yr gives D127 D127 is 3.97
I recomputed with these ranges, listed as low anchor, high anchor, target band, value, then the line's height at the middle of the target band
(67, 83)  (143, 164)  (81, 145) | 6.7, 5.73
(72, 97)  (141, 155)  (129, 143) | 4.1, 4.68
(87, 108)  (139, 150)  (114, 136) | 4.3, 4.97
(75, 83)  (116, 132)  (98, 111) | -4.6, 4.71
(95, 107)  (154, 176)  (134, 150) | 7.5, 6.57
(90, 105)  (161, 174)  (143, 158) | 4.2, 6.62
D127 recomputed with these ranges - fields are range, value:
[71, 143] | 5.29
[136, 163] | 4.65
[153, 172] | 6.34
